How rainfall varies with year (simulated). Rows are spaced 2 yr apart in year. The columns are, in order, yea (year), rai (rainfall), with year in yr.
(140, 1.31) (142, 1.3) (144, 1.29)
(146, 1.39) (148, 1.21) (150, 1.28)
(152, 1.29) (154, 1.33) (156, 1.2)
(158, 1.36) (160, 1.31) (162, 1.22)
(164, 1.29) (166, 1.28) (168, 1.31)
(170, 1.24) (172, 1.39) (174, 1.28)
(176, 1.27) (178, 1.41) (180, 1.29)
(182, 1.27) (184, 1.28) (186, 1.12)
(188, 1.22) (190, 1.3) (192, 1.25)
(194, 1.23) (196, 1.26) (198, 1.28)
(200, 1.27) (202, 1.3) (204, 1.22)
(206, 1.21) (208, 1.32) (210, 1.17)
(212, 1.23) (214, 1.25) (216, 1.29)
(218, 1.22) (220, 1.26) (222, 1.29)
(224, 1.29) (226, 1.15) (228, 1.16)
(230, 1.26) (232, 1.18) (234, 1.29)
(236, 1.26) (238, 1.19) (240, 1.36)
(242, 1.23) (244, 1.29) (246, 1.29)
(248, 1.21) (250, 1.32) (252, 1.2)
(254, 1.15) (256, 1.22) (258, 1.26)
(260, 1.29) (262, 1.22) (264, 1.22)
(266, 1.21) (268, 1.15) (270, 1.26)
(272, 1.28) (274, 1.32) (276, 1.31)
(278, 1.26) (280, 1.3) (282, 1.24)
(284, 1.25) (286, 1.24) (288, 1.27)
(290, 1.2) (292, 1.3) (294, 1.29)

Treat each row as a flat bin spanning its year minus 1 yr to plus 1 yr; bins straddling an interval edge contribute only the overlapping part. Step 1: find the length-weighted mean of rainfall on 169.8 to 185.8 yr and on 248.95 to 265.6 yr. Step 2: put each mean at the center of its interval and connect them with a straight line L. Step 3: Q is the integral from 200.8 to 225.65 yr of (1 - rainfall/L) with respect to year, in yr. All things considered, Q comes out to 0.3 yr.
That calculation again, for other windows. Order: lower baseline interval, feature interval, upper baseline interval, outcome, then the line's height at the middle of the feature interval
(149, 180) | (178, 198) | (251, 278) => 0.42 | 1.28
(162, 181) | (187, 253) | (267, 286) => 1.73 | 1.28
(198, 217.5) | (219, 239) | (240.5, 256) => 0.23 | 1.25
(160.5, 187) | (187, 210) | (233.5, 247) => 0.39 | 1.28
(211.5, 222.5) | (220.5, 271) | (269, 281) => 1.35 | 1.27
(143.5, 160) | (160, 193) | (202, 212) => -0.22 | 1.27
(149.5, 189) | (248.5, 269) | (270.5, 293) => 0.78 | 1.27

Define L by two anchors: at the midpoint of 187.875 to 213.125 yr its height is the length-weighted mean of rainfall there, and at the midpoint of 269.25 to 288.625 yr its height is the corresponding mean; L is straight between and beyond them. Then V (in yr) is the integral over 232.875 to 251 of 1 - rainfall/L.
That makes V -0.1 yr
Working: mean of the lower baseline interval 1.25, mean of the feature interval 1.27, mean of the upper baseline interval 1.27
